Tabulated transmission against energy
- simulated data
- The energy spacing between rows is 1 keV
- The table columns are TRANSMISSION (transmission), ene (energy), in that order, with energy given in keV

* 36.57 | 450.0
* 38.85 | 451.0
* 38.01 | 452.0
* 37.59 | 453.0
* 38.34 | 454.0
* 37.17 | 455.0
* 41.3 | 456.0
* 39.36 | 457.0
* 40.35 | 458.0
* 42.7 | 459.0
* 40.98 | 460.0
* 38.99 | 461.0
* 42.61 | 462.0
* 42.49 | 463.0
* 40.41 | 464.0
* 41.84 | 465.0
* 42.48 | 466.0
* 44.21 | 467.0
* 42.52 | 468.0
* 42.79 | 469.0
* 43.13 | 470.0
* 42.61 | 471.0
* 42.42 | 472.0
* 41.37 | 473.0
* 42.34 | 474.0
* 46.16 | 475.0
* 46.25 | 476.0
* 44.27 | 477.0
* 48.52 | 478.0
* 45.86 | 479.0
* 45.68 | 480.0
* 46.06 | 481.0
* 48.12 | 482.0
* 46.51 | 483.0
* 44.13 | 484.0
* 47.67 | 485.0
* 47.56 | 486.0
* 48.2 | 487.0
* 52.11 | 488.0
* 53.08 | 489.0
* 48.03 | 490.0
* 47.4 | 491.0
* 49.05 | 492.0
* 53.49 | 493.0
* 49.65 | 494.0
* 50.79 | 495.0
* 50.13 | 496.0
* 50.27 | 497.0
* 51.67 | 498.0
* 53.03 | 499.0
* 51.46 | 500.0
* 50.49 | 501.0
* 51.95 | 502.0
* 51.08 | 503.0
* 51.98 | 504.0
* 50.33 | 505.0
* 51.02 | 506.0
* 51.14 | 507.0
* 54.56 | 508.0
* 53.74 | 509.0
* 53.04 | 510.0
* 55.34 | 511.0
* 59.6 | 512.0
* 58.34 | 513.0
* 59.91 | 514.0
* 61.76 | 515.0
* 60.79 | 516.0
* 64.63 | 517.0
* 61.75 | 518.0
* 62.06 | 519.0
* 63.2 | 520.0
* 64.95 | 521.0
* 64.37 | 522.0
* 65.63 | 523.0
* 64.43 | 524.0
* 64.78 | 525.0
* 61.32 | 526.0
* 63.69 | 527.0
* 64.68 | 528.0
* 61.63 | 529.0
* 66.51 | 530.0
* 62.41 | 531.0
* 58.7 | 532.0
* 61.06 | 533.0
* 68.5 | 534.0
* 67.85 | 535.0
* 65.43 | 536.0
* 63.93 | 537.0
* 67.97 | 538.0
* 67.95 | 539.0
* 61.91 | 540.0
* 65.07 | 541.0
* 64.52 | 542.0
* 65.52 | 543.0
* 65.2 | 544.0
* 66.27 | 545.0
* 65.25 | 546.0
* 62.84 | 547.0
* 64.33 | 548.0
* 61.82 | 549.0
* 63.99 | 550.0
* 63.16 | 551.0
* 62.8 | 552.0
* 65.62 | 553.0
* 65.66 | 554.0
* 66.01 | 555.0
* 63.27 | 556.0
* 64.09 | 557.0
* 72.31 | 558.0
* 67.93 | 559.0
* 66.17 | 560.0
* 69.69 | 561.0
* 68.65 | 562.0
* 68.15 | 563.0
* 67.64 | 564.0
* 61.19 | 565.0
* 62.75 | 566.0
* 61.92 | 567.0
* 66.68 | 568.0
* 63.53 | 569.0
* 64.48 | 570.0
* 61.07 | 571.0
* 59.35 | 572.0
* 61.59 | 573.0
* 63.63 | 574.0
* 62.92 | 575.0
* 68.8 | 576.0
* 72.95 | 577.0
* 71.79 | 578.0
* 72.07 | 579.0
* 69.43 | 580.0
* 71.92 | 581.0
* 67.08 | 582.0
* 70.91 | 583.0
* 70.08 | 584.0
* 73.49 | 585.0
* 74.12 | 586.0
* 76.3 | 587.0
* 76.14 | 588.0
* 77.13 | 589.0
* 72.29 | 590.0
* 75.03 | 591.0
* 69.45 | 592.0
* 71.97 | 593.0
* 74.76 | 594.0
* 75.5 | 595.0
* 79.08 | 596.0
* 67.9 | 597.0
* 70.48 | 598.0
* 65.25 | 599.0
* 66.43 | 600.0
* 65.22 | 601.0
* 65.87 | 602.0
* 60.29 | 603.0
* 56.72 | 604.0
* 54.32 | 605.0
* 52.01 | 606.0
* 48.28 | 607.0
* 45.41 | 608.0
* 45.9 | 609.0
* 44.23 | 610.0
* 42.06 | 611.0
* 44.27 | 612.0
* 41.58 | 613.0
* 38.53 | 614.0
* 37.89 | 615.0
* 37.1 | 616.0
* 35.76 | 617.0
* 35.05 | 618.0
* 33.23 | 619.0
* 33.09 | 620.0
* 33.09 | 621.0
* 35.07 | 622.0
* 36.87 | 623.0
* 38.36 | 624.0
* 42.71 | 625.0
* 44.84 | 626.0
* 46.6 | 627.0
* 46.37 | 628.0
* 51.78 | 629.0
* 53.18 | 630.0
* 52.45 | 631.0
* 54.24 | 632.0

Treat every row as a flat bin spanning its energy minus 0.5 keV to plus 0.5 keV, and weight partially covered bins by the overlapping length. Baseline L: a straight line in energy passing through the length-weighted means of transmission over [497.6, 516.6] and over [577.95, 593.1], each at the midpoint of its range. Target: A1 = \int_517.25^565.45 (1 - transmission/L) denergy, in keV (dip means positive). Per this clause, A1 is -2.1 keV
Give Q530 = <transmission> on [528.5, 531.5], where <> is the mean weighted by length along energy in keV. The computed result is 63.5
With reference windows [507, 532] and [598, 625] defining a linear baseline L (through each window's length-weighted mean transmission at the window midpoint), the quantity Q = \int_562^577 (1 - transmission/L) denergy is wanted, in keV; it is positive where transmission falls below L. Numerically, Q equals -3.2 keV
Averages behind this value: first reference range 61.1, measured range 64.3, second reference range 46.2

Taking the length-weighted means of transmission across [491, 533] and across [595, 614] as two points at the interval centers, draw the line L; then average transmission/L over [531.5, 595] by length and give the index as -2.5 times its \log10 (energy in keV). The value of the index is -0.18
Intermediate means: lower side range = 57.2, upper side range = 56.4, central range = 67.1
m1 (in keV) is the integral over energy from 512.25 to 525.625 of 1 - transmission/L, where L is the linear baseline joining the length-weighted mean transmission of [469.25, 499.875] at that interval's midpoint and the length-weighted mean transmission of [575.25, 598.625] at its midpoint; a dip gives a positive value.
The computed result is -1.6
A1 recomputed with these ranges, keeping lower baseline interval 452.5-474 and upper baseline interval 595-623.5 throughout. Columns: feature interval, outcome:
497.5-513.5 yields -3.5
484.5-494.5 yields -1.6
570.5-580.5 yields -4.0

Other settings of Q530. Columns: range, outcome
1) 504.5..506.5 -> 50.7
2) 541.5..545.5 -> 65.4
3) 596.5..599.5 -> 67.9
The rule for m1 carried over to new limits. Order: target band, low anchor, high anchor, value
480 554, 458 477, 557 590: -4.6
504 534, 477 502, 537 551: -1.3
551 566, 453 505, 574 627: -3.5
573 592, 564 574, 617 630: -4.7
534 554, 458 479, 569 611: -2.7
